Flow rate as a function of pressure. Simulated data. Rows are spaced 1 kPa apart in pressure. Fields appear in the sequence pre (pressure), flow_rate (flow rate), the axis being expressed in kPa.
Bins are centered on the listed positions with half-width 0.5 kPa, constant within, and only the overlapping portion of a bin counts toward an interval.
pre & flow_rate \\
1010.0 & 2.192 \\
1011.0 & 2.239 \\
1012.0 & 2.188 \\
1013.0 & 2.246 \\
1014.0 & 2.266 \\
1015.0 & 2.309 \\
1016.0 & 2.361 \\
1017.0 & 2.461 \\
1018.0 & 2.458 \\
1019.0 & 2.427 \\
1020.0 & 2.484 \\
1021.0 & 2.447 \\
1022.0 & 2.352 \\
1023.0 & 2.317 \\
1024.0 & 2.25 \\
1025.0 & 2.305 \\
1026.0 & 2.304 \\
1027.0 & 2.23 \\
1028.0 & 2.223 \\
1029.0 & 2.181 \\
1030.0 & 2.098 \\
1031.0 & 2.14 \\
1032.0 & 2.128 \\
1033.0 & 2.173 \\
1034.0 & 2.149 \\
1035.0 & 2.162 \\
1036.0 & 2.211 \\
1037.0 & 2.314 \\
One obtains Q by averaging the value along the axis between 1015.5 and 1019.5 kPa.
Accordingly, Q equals 2.43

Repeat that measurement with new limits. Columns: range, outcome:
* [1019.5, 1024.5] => 2.37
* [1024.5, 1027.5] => 2.28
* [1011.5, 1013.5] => 2.22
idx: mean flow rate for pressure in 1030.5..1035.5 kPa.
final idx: 2.15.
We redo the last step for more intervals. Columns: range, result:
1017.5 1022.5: 2.43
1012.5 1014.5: 2.26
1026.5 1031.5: 2.17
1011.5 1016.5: 2.27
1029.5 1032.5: 2.12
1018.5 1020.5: 2.46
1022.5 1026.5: 2.29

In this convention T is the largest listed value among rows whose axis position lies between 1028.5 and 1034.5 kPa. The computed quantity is 2.181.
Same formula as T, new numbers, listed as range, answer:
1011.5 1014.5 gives 2.266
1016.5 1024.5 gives 2.484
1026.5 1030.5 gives 2.23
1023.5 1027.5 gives 2.305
